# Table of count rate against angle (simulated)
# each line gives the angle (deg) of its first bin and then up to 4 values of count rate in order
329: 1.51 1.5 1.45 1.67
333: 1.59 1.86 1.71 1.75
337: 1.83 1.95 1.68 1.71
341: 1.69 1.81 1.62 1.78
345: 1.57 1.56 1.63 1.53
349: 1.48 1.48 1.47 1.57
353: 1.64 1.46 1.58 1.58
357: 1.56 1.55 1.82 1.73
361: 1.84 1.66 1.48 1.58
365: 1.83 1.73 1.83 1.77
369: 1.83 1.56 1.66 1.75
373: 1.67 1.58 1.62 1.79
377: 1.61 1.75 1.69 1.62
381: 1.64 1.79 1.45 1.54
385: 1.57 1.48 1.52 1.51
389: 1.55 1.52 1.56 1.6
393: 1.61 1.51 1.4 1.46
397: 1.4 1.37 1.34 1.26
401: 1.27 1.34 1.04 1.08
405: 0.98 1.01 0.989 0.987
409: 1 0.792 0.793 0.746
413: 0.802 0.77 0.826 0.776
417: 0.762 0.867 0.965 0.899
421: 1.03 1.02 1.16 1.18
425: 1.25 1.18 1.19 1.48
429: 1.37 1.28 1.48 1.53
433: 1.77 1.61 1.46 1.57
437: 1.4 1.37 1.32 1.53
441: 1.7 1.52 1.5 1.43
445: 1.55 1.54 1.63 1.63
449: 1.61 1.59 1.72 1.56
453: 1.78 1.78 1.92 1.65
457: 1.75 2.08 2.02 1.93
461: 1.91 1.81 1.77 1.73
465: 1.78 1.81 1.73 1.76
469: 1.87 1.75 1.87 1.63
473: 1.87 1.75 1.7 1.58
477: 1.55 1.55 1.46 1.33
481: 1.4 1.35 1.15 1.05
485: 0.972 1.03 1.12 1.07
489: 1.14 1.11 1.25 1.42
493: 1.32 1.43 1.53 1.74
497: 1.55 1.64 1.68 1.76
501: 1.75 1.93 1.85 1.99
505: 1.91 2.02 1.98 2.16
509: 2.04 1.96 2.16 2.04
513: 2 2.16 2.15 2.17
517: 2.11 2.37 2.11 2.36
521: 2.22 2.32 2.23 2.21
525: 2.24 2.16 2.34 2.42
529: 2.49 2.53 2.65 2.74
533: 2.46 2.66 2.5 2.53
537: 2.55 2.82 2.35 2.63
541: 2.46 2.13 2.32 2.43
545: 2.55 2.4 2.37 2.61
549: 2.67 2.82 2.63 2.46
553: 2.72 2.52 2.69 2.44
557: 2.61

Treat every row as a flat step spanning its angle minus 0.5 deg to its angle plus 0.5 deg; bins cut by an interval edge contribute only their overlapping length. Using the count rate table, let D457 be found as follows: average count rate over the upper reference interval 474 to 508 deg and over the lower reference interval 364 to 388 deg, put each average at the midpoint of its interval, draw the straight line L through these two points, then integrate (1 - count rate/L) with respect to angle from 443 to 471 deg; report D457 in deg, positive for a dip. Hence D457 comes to -3.4 deg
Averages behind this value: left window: 1.66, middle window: 1.74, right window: 1.51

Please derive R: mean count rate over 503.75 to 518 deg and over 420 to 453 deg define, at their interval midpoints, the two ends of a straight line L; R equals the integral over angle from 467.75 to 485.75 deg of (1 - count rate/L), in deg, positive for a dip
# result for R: 2.55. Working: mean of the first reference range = 1.44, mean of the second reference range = 2.07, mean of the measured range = 1.52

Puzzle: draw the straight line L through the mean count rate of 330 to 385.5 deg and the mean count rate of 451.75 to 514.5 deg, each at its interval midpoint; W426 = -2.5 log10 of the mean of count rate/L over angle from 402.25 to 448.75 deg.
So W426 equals 0.34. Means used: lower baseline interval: 1.66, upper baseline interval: 1.67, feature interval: 1.22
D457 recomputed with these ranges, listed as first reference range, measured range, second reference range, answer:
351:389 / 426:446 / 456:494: 1.4 deg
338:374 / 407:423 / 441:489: 7.3 deg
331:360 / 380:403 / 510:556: 4.4 deg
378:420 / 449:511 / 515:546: 9.4 deg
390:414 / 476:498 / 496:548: 6.8 deg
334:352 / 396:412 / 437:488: 5.1 deg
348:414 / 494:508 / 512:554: 2.7 deg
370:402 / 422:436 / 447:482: 2.3 deg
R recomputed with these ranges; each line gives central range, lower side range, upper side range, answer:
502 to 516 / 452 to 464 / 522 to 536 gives 1.4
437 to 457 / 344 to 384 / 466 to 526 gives 1.3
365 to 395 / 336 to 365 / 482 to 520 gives 0.4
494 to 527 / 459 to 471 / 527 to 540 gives 4.3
